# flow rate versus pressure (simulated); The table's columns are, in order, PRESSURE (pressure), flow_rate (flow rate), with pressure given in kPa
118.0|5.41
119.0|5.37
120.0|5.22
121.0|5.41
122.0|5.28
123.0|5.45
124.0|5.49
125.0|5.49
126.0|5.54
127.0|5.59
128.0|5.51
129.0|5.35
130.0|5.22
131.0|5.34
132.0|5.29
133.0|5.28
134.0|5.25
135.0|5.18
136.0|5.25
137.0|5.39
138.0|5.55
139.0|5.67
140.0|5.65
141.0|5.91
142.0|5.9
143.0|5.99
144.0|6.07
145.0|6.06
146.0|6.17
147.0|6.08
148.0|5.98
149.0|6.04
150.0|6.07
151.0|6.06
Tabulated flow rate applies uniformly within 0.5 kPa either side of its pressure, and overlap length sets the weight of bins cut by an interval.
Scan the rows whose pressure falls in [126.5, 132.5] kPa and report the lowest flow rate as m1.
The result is 5.22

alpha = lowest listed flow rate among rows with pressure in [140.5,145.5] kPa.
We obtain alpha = 5.9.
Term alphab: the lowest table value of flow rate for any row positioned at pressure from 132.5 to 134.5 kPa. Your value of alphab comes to 5.25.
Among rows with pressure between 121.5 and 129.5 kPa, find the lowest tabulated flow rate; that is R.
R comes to 5.28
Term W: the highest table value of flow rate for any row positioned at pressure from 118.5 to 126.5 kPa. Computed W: 5.54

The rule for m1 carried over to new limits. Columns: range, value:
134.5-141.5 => 5.18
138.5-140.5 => 5.65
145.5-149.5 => 5.98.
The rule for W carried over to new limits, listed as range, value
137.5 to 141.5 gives 5.91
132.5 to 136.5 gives 5.28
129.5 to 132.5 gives 5.34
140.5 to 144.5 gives 6.07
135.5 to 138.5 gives 5.55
